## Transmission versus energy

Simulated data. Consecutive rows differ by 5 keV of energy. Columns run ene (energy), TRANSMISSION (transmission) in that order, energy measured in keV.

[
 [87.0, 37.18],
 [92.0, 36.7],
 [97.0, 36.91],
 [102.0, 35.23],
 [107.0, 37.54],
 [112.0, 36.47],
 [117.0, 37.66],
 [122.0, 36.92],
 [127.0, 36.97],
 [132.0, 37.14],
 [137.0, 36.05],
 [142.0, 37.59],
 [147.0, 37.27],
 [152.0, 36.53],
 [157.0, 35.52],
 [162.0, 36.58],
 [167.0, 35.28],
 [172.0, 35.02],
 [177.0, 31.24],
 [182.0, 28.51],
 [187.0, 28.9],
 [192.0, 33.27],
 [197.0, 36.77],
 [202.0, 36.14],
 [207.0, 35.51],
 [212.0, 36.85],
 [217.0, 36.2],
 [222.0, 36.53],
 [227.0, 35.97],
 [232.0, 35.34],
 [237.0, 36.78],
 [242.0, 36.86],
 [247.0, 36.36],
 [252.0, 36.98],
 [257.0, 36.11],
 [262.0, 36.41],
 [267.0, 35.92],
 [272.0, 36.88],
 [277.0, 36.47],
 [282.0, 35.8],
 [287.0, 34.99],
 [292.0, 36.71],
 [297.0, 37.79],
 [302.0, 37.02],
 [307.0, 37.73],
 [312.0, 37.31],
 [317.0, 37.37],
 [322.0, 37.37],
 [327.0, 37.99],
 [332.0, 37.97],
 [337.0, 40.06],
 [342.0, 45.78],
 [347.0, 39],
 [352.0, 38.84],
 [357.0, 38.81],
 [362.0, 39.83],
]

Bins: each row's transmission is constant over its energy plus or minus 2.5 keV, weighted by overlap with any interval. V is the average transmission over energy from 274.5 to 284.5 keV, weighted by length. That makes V 36.1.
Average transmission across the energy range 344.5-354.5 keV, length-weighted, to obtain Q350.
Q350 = 38.9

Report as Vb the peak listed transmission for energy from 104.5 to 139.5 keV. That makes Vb 37.66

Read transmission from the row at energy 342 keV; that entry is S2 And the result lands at 45.78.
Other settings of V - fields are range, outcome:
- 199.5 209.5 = 35.8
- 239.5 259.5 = 36.6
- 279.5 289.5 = 35.4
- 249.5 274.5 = 36.5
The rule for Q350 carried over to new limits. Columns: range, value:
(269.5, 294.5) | 36.2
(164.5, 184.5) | 32.5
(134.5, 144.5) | 36.8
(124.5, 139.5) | 36.7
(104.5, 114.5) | 37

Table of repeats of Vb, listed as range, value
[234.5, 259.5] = 36.98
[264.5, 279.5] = 36.88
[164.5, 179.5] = 35.28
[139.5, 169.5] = 37.59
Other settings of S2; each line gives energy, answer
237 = 36.78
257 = 36.11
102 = 35.23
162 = 36.58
